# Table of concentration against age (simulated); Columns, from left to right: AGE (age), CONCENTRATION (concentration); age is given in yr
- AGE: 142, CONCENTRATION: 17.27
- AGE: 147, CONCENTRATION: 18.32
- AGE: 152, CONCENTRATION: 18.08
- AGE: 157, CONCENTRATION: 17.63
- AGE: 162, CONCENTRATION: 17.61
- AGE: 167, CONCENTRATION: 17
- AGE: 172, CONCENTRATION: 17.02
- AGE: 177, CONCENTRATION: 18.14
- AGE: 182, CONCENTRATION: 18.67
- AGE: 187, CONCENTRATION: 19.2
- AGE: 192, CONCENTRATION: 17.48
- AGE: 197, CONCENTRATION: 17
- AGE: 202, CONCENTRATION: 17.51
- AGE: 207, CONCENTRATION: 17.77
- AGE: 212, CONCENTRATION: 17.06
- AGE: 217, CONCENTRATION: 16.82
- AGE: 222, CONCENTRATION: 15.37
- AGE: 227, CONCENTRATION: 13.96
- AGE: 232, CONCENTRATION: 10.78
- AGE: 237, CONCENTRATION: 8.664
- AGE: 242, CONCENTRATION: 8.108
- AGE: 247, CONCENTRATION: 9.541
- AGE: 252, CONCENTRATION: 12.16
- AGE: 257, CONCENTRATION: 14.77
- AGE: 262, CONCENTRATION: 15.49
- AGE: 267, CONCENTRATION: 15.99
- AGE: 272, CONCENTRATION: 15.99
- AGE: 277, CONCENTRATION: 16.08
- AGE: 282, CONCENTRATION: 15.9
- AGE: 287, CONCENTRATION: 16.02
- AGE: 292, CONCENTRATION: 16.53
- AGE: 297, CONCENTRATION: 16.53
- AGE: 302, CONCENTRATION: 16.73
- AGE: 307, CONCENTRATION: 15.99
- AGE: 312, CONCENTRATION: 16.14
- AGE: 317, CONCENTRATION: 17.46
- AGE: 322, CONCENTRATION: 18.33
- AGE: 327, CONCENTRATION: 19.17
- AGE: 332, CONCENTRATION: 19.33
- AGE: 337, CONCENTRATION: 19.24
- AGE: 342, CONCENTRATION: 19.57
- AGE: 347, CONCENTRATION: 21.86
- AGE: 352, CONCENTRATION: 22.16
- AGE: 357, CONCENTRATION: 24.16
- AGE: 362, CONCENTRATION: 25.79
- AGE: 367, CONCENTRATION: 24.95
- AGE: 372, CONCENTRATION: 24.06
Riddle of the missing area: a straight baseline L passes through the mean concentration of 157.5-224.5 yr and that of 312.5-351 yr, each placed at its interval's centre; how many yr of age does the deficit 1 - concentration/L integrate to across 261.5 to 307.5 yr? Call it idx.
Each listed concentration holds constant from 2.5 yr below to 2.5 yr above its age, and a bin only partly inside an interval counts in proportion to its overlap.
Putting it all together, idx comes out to 6.1 yr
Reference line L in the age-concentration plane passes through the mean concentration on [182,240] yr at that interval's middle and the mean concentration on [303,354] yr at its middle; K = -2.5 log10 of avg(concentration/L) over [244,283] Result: 0.19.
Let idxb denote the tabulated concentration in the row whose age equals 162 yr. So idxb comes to 17.61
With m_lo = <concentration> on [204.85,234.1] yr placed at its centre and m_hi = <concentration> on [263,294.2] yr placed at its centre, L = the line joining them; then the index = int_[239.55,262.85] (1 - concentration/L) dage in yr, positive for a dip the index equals 5.9 yr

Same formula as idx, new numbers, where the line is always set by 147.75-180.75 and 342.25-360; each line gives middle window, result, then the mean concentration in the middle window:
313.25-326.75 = 2.3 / 17.9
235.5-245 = 5.4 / 8.42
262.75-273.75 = 2.4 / 15.9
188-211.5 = 1.3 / 17.5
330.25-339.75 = 1.2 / 19.3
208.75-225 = 2.2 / 16.4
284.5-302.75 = 3.9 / 16.4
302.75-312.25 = 2.3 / 16.2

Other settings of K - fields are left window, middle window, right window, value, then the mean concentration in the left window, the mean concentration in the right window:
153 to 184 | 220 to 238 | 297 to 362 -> 0.42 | 17.7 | 19.3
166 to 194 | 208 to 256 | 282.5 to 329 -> 0.35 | 18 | 16.9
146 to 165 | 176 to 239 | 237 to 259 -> -0.15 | 17.9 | 10.8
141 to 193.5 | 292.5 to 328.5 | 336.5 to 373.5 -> 0.26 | 17.9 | 22.9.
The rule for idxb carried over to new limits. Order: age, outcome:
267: 15.99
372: 24.06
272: 15.99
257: 14.77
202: 17.51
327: 19.17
